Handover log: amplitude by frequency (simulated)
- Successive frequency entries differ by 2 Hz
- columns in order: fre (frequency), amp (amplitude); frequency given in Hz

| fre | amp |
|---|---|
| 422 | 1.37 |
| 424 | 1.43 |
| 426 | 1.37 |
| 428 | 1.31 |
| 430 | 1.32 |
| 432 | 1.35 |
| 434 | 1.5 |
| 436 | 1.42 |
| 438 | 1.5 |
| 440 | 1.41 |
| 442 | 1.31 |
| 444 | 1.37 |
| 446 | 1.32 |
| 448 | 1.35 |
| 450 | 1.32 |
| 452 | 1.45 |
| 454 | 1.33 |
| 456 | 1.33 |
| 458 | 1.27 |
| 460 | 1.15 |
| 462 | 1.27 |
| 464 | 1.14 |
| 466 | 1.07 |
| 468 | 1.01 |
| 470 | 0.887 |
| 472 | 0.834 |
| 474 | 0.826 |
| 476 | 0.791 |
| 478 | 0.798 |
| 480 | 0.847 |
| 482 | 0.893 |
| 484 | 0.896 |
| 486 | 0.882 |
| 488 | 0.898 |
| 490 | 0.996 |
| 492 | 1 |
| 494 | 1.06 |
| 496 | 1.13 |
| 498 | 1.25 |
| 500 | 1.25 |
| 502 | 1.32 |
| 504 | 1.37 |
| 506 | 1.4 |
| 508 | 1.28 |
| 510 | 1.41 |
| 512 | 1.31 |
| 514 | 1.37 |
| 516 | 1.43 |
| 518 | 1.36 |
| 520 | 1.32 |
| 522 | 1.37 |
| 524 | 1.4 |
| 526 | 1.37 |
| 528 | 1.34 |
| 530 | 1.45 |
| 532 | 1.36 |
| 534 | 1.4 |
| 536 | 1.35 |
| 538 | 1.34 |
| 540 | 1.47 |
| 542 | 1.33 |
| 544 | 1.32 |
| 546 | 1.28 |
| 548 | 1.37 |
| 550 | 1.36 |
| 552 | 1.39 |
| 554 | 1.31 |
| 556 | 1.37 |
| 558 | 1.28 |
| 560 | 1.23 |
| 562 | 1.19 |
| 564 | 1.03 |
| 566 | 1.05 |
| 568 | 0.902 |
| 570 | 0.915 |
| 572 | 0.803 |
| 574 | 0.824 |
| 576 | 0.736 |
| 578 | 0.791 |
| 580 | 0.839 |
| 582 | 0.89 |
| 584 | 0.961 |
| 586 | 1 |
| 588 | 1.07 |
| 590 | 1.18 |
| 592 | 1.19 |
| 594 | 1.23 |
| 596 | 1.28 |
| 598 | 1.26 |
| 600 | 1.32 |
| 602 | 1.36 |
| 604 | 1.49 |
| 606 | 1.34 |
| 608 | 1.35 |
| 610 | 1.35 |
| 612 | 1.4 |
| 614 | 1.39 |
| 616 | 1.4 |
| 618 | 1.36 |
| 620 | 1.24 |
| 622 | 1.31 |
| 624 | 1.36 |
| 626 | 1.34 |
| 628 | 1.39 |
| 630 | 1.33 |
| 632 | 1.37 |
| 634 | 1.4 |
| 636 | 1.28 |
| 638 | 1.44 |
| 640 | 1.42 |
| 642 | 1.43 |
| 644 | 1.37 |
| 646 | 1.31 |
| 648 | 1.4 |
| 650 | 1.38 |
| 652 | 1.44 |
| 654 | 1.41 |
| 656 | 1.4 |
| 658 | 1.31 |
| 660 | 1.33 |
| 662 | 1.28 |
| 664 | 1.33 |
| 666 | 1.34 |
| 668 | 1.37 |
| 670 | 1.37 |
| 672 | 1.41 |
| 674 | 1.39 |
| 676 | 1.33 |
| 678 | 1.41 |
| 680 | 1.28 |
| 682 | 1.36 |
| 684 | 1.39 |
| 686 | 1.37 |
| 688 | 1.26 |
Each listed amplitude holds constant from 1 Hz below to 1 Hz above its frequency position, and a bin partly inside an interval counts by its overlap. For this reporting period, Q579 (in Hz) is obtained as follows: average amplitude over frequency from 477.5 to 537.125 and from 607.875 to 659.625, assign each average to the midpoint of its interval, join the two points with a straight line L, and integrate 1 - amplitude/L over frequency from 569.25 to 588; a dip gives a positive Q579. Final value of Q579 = 6.21 Hz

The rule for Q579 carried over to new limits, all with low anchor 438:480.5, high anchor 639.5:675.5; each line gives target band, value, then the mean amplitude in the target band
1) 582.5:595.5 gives 1.9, 1.1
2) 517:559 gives -3.9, 1.36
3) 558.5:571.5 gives 2.2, 1.05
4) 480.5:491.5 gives 2.5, 0.914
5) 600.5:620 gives -0.8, 1.37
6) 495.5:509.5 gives -1.1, 1.3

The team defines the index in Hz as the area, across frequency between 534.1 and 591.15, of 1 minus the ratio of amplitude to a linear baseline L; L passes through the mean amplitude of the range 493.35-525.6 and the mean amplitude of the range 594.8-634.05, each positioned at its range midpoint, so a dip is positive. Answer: 8.6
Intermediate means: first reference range 1.32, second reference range 1.35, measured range 1.13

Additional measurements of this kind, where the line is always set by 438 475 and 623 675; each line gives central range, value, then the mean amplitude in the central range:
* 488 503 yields 1.4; 1.13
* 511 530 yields -1.6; 1.37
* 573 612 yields 5.5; 1.14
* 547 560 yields -0.5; 1.34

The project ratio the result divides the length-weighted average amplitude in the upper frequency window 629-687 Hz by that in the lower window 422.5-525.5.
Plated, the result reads 1.1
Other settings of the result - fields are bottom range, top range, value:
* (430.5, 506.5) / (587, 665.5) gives 1.15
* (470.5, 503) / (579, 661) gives 1.33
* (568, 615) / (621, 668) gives 1.21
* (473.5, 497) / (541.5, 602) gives 1.22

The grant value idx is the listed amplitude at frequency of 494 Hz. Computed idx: 1.06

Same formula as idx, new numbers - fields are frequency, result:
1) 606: 1.34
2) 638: 1.44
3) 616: 1.4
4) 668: 1.37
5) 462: 1.27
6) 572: 0.803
